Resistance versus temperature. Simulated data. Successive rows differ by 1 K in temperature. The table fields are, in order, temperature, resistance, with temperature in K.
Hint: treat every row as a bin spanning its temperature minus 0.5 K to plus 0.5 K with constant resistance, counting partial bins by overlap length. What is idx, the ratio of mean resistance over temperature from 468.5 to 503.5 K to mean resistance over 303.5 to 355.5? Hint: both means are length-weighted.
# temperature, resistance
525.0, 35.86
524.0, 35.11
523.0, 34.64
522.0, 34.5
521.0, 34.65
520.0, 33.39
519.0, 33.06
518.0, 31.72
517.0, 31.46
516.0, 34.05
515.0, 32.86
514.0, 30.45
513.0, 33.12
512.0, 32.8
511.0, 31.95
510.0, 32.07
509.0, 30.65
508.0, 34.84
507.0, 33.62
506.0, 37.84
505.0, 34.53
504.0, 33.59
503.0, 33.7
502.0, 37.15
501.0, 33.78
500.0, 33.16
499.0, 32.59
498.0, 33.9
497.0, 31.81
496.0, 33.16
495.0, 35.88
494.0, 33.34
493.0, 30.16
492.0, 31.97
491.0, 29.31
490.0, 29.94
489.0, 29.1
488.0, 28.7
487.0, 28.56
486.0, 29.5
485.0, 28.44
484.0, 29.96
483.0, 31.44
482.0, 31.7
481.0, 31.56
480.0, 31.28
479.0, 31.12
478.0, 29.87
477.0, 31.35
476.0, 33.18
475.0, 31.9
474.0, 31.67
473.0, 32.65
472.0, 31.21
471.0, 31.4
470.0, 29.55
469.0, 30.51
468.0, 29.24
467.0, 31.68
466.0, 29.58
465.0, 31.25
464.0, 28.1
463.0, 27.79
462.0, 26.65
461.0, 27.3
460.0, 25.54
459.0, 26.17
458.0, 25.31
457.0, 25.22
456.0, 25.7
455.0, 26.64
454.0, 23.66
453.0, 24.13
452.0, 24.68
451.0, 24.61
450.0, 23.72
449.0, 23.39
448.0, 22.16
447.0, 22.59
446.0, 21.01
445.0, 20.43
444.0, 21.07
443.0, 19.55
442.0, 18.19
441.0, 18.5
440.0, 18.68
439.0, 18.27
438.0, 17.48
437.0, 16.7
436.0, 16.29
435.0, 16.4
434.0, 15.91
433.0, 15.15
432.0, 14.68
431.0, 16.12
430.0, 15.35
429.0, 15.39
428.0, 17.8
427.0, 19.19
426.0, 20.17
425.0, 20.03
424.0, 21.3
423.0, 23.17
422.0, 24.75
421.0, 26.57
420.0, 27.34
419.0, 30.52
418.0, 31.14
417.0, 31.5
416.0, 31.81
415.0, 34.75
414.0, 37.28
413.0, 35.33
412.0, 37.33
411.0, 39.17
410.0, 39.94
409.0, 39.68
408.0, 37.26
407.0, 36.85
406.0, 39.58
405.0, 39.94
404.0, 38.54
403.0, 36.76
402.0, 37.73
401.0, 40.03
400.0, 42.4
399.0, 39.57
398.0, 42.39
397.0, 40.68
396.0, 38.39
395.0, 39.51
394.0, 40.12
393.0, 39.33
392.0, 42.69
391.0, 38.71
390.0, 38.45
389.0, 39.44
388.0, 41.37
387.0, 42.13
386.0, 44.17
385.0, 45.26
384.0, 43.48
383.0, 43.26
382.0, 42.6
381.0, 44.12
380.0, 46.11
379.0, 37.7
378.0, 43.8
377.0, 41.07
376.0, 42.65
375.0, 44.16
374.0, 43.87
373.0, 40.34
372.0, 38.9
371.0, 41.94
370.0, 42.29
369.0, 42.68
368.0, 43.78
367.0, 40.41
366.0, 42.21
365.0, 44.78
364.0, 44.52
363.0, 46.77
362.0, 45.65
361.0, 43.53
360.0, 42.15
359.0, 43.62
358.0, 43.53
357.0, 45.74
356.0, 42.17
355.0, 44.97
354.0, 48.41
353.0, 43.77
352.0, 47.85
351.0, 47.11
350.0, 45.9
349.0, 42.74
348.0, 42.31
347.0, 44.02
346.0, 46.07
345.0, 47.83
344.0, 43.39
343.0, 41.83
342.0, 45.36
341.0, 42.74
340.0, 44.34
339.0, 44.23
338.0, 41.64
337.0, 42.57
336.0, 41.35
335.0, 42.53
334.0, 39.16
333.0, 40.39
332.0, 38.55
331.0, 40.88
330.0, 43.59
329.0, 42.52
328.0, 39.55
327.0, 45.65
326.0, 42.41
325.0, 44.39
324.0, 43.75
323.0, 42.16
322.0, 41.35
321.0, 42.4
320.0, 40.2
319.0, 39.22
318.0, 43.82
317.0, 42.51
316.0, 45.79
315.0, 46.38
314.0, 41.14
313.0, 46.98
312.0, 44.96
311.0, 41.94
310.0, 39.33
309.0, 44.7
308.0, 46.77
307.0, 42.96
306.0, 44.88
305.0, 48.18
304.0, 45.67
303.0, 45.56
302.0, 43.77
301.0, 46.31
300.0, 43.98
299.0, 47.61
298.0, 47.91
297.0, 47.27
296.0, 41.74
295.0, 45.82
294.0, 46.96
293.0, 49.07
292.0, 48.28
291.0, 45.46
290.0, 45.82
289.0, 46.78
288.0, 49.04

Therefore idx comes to 0.73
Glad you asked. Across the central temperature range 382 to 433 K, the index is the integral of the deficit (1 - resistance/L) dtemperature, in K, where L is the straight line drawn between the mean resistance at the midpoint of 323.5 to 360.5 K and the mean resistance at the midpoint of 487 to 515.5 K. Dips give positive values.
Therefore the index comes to 7.0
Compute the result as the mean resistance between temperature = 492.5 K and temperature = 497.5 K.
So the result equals 32.9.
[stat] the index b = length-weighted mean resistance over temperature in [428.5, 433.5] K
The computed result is 15.3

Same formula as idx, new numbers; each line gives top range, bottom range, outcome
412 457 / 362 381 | 0.53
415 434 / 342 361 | 0.50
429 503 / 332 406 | 0.63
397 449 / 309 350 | 0.63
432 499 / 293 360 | 0.61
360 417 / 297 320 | 0.92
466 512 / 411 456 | 1.39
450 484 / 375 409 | 0.71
